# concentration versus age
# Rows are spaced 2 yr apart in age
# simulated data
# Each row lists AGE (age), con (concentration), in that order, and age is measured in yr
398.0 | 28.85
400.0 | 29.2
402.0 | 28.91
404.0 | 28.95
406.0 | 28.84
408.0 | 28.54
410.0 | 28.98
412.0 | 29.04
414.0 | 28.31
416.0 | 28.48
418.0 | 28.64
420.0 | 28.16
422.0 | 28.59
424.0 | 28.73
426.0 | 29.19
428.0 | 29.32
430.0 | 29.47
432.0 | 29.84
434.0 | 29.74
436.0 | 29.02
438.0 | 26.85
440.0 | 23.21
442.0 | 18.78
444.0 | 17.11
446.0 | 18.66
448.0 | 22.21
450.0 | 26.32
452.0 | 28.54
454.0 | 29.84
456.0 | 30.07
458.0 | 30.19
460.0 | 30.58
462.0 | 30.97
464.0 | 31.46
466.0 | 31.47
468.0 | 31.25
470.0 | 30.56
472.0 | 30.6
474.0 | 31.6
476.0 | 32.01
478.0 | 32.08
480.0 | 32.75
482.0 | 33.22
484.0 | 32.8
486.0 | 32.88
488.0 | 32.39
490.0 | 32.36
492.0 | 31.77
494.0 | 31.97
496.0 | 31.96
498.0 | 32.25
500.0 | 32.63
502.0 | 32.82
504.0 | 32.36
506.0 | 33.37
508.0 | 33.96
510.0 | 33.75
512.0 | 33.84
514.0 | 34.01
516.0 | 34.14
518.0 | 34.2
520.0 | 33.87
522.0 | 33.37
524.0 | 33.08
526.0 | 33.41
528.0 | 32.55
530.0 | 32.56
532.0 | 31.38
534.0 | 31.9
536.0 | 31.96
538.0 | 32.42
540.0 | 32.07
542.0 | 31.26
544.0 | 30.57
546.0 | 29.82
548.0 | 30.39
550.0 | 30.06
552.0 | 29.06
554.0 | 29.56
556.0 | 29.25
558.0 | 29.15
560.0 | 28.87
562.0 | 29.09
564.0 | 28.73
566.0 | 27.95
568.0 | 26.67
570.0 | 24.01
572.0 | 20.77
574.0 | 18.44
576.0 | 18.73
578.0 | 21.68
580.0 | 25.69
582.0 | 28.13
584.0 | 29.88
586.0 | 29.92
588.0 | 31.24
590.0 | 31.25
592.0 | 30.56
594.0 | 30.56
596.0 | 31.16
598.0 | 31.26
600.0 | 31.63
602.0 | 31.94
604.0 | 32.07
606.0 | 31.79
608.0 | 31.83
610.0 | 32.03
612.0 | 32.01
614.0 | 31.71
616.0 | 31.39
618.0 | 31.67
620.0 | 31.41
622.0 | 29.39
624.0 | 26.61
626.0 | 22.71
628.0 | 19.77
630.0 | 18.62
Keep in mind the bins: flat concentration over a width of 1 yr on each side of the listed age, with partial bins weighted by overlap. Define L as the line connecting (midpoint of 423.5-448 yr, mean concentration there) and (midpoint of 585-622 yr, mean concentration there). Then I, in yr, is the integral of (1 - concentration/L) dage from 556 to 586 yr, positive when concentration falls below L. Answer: 4.37 yr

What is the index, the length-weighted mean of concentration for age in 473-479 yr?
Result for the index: 31.9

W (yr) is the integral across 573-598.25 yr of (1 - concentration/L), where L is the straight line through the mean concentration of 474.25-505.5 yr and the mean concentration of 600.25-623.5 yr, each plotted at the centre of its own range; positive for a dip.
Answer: 3.3 yr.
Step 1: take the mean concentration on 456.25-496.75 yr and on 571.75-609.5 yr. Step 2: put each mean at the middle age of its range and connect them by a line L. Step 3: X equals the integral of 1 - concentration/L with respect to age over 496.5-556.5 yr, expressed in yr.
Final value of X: -3.73 yr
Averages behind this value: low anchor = 31.7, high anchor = 28.5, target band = 32.2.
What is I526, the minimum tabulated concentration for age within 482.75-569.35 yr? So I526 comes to 26.67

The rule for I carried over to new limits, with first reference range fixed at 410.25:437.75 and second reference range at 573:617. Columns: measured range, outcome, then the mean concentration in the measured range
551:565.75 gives 0.1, 29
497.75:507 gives -1.2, 32.7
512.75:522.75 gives -1.6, 33.9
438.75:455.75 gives 3.2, 23.4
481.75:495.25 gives -1.6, 32.4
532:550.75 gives -1.3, 31.2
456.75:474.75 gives -1.2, 30.9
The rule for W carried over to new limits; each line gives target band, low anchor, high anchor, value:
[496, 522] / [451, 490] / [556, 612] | -2.59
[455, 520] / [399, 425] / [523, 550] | -3.67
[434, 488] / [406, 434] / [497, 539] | 3.43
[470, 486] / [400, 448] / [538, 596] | -2.68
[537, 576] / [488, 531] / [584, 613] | 4.95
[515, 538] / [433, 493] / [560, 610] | -3.46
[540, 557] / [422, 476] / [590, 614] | 0.10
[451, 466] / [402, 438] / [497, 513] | 0.24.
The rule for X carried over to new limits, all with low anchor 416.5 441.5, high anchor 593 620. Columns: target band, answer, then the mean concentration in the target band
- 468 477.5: -0.7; 31.2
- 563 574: 2.1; 25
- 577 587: 1.3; 27.1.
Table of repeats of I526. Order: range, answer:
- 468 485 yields 30.56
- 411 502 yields 17.11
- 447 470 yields 22.21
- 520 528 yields 32.55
